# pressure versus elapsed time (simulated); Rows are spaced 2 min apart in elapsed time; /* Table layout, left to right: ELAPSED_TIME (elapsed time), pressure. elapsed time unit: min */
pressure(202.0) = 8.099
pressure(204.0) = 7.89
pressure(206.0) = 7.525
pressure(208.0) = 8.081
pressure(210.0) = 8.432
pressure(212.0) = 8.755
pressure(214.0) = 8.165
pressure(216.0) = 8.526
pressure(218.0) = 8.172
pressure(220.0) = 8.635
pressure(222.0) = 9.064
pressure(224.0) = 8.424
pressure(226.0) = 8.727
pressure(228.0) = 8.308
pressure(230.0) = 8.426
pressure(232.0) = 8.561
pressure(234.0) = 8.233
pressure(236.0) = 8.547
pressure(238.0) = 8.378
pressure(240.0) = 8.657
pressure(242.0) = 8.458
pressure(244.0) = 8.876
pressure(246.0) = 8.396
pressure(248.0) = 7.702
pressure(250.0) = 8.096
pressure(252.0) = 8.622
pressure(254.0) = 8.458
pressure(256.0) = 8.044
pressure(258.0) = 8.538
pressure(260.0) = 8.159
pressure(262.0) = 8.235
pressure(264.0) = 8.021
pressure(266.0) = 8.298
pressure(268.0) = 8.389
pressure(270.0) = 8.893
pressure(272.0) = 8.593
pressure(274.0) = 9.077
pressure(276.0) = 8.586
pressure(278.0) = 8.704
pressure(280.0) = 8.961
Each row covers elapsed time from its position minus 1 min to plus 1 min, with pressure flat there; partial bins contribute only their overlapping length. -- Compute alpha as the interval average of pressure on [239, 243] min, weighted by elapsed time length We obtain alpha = 8.56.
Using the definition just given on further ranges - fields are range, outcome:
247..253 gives 8.14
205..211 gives 8.01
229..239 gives 8.43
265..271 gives 8.53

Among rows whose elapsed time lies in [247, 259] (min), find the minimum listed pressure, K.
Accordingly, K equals 7.702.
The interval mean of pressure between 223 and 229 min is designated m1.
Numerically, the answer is 8.49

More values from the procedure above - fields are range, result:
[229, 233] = 8.49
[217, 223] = 8.62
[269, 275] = 8.85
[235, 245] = 8.58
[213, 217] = 8.35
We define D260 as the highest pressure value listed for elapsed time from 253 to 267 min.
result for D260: 8.538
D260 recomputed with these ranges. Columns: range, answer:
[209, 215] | 8.755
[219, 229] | 9.064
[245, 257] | 8.622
